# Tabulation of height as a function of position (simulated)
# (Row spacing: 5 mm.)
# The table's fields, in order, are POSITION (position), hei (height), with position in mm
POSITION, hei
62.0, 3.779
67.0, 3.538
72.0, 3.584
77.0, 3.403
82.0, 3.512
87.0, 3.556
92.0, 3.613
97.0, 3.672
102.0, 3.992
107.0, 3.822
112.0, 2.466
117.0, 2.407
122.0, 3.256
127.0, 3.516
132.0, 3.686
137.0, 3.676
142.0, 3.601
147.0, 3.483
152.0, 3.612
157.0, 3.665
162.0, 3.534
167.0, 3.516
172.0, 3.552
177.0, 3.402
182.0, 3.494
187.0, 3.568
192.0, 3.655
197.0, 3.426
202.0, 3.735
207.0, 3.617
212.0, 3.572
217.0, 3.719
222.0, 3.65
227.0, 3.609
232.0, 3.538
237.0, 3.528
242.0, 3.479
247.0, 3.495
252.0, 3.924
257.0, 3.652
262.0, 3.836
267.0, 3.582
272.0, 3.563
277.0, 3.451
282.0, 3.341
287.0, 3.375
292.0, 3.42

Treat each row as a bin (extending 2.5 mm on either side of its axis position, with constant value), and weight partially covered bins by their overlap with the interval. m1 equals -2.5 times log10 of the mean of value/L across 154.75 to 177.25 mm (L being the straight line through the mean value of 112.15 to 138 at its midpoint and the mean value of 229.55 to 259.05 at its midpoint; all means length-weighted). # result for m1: -0.06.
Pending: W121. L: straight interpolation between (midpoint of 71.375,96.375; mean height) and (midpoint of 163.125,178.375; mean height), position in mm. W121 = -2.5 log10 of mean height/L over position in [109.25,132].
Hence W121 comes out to 0.172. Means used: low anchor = 3.54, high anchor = 3.5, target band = 3.01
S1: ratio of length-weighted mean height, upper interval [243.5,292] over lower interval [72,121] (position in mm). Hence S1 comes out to 1.05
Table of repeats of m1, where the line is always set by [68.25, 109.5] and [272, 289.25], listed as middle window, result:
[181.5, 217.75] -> -0.027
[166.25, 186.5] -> 0.013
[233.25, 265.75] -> -0.059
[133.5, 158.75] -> -0.011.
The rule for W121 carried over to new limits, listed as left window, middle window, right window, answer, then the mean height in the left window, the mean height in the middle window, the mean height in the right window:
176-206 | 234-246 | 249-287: 0.03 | 3.56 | 3.5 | 3.6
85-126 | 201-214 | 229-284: -0.04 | 3.35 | 3.63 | 3.58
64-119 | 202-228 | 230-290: -0.04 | 3.43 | 3.64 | 3.56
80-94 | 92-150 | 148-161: 0.05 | 3.56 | 3.43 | 3.61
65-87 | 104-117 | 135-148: 0.17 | 3.51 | 3.03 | 3.6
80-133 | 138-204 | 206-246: -0.02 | 3.4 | 3.56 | 3.58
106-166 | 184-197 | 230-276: -0.02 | 3.39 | 3.57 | 3.62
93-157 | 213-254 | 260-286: -0.03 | 3.45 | 3.61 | 3.54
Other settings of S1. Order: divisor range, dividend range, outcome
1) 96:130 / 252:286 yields 1.09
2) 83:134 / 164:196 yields 1.04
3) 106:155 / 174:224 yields 1.07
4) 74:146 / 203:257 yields 1.05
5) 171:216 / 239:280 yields 1.02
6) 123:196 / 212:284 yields 1.01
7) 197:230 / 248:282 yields 1.00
